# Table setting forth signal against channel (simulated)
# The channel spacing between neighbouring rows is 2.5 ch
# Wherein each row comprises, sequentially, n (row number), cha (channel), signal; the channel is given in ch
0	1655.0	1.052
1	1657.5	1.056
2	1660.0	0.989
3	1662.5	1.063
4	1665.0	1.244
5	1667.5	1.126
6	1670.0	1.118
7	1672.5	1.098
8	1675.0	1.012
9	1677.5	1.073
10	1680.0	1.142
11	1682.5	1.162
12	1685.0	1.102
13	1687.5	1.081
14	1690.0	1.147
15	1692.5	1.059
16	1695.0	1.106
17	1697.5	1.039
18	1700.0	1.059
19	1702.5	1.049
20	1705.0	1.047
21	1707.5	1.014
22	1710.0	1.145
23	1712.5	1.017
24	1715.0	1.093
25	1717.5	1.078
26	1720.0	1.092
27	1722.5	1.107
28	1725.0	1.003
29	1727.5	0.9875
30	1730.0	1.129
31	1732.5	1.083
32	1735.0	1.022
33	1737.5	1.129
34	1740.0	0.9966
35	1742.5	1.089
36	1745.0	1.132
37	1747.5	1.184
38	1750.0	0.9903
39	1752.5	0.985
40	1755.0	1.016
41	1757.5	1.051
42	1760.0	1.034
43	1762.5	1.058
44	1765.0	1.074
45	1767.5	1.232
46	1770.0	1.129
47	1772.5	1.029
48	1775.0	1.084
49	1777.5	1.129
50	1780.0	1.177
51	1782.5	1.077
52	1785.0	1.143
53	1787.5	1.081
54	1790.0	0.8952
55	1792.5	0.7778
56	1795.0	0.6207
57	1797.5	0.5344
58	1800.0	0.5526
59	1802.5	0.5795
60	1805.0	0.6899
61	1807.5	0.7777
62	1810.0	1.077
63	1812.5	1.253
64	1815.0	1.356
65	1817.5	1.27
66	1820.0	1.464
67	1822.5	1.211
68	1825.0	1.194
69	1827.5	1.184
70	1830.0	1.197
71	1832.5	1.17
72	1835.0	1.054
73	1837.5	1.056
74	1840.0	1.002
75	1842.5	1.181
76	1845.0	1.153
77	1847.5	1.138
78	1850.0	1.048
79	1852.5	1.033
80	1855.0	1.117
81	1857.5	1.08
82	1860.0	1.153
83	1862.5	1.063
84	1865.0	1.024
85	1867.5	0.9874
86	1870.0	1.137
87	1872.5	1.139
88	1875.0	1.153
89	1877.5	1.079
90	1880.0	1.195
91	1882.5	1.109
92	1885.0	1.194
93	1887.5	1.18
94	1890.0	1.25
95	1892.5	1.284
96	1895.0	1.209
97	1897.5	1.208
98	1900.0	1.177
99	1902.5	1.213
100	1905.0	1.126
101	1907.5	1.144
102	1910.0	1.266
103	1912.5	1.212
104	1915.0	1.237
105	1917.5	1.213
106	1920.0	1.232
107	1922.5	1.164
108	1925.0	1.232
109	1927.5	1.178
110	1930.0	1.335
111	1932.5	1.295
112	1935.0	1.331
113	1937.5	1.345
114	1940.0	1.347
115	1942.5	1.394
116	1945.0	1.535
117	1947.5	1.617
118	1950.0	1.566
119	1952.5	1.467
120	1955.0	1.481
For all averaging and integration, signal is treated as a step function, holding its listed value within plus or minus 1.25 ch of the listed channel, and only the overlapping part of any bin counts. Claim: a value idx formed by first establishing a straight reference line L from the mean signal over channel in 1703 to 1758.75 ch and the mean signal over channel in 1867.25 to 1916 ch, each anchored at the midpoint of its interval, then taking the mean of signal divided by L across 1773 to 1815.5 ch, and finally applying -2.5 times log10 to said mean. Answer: 0.20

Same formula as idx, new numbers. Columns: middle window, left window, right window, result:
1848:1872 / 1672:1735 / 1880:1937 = 0.11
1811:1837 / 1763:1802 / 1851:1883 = -0.19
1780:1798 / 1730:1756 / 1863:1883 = 0.18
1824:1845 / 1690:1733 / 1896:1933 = 0.02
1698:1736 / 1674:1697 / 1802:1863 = 0.04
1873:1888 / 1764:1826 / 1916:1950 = 0.06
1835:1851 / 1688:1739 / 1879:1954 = 0.10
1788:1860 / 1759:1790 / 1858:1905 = 0.10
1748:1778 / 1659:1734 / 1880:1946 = 0.06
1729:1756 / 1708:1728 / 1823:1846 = 0.01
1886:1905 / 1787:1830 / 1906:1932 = -0.04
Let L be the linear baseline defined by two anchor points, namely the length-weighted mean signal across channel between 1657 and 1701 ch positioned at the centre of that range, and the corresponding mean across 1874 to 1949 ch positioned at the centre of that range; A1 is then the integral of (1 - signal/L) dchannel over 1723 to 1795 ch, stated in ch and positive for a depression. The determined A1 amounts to 5.8 ch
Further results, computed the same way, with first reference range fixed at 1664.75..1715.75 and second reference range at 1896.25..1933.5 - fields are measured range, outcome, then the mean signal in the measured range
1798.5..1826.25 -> 3.0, 1.03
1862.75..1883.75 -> 1.6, 1.1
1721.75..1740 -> 0.9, 1.06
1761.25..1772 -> 0.1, 1.12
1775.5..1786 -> 0.1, 1.13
